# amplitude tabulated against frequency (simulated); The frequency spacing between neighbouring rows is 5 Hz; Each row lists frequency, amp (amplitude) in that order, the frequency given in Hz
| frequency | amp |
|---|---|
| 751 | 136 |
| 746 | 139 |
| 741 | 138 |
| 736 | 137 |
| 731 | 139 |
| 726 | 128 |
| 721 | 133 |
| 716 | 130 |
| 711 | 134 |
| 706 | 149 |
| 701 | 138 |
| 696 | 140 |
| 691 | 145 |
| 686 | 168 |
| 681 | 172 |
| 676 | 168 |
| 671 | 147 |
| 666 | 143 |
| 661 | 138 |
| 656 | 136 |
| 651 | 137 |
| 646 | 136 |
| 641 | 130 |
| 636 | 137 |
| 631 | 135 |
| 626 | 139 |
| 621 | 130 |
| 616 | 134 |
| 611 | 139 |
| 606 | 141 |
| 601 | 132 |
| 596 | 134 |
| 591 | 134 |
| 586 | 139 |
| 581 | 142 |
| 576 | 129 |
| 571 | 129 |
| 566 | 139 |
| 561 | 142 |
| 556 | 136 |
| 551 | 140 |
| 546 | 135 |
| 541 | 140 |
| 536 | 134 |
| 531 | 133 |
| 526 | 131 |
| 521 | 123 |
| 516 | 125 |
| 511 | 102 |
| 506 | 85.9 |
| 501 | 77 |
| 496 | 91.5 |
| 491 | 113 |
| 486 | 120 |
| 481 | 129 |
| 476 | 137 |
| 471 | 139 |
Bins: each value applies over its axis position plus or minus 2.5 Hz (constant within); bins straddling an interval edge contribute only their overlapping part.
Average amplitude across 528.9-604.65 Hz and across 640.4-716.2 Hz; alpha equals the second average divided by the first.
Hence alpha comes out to 1.07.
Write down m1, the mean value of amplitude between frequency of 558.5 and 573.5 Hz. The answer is 137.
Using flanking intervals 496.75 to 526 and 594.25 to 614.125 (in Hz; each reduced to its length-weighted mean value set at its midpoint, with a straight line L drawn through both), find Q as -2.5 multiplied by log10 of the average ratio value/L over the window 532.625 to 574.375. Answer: -0.152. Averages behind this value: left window 104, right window 137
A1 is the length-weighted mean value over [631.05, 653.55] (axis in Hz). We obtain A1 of 135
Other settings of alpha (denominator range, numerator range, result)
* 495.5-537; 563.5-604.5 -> 1.21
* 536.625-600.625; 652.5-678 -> 1.07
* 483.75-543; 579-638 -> 1.19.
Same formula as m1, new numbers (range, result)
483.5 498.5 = 108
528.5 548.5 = 136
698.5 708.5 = 144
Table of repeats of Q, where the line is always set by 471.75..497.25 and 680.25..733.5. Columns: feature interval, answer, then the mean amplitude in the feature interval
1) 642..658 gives 0.01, 136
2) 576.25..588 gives -0.07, 138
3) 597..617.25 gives -0.03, 136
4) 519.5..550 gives -0.06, 133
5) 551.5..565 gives -0.09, 139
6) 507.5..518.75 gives 0.11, 111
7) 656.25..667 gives -0.01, 139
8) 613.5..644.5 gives 0.00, 134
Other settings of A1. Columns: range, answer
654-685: 152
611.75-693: 143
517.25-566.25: 135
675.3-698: 158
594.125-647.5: 135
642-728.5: 143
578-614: 137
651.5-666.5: 138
